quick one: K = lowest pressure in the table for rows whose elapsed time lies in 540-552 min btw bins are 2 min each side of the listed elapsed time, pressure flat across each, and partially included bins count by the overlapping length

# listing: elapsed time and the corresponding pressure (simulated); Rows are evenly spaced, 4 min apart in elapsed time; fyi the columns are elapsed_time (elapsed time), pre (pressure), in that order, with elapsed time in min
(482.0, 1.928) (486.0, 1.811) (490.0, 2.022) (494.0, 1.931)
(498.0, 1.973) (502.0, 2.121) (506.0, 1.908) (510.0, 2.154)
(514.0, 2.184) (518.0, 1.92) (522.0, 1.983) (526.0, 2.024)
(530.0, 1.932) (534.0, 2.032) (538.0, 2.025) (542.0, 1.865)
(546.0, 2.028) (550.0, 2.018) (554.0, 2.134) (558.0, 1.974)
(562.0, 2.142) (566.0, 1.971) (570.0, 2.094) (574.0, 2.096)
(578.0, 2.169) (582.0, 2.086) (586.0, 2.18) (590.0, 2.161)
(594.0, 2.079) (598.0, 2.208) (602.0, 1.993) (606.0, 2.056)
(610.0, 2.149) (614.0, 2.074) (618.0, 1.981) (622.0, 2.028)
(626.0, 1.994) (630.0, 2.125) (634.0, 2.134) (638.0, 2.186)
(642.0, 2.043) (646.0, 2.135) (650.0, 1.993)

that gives 1.865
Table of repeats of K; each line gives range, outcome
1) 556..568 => 1.971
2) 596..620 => 1.981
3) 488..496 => 1.931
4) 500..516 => 1.908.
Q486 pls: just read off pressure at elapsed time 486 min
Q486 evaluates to 1.811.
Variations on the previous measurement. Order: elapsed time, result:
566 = 1.971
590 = 2.161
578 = 2.169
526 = 2.024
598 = 2.208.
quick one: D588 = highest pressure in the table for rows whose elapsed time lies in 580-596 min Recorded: 2.18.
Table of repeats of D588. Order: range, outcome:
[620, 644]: 2.186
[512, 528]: 2.184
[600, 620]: 2.149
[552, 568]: 2.142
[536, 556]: 2.134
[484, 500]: 2.022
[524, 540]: 2.032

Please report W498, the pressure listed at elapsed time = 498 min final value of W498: 1.973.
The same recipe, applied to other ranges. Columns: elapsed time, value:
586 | 2.18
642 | 2.043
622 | 2.028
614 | 2.074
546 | 2.028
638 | 2.186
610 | 2.149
